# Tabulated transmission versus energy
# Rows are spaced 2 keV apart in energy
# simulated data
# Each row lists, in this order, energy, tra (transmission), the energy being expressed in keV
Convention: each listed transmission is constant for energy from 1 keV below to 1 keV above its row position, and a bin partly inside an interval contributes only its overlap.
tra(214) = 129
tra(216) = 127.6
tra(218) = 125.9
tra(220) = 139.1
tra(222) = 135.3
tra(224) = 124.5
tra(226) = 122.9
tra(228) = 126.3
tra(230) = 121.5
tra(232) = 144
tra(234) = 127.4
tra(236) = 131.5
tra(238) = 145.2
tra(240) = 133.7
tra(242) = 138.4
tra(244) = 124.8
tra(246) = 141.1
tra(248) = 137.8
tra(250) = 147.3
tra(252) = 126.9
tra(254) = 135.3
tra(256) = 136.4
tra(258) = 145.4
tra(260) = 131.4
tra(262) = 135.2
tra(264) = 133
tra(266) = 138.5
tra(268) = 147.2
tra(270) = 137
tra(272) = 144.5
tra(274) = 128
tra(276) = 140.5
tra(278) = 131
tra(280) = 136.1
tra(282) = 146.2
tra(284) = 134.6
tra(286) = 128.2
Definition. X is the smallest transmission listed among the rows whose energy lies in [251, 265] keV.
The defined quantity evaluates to 126.9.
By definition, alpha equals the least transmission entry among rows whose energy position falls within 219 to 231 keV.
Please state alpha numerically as 121.5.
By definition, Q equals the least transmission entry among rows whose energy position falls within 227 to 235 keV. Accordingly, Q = 121.5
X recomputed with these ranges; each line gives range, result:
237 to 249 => 124.8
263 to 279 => 128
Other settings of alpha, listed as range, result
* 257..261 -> 131.4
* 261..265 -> 133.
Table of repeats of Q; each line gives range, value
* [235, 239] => 131.5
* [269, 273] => 137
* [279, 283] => 136.1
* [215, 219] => 125.9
